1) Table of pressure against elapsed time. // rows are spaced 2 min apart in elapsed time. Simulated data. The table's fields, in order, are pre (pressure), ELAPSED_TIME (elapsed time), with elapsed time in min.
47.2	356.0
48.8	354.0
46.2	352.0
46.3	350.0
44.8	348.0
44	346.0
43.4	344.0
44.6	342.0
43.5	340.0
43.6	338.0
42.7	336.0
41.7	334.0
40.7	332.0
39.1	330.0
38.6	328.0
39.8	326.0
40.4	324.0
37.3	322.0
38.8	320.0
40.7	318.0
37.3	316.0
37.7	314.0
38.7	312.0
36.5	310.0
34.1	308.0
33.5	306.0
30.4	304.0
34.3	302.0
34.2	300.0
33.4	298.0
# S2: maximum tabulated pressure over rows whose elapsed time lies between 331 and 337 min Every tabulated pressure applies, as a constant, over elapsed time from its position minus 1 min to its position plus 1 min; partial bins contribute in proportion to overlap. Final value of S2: 42.7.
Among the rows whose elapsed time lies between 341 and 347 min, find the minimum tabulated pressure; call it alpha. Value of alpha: 43.4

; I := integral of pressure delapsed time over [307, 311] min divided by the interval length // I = 35.3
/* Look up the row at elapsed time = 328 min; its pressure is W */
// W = 38.6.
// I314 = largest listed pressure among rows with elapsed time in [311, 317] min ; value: 38.7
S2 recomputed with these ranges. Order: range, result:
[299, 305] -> 34.3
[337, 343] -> 44.6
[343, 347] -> 44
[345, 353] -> 46.3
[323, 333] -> 40.7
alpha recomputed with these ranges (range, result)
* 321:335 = 37.3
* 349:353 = 46.2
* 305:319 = 33.5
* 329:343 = 39.1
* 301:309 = 30.4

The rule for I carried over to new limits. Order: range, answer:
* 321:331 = 39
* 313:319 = 38.6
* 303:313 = 34.6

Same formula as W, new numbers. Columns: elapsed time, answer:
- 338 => 43.6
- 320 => 38.8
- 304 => 30.4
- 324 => 40.4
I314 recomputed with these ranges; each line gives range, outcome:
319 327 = 40.4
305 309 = 34.1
